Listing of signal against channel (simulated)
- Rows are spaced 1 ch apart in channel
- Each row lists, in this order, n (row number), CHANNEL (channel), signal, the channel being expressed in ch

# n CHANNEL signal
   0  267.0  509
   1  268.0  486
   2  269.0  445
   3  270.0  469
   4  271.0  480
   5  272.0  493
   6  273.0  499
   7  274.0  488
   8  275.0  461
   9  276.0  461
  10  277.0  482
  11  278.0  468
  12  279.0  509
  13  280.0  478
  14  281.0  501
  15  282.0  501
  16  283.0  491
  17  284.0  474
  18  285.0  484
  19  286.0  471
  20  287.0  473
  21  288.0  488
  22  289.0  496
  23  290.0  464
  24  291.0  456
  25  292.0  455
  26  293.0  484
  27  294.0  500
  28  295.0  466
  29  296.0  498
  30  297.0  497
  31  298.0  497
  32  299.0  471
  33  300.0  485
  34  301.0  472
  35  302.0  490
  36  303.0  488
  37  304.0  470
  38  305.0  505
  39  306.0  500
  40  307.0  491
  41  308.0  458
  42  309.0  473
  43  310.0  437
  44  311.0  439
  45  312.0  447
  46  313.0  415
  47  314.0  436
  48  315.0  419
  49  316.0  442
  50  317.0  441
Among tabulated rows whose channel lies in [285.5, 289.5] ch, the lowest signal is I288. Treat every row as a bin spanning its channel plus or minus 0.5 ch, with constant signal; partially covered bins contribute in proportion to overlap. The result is 471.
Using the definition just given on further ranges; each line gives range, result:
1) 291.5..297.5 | 455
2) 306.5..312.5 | 437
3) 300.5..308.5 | 458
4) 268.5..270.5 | 445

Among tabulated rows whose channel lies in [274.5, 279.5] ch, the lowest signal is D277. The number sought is 461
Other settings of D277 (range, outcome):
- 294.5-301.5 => 466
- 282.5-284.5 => 474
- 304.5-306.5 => 500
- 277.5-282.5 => 468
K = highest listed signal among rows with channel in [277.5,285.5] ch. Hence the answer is 509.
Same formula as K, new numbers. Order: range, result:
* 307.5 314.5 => 473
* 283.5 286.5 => 484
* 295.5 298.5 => 498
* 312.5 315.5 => 436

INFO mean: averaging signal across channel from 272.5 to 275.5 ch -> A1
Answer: 483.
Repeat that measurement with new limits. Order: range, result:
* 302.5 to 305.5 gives 488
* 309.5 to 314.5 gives 435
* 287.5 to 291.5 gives 476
